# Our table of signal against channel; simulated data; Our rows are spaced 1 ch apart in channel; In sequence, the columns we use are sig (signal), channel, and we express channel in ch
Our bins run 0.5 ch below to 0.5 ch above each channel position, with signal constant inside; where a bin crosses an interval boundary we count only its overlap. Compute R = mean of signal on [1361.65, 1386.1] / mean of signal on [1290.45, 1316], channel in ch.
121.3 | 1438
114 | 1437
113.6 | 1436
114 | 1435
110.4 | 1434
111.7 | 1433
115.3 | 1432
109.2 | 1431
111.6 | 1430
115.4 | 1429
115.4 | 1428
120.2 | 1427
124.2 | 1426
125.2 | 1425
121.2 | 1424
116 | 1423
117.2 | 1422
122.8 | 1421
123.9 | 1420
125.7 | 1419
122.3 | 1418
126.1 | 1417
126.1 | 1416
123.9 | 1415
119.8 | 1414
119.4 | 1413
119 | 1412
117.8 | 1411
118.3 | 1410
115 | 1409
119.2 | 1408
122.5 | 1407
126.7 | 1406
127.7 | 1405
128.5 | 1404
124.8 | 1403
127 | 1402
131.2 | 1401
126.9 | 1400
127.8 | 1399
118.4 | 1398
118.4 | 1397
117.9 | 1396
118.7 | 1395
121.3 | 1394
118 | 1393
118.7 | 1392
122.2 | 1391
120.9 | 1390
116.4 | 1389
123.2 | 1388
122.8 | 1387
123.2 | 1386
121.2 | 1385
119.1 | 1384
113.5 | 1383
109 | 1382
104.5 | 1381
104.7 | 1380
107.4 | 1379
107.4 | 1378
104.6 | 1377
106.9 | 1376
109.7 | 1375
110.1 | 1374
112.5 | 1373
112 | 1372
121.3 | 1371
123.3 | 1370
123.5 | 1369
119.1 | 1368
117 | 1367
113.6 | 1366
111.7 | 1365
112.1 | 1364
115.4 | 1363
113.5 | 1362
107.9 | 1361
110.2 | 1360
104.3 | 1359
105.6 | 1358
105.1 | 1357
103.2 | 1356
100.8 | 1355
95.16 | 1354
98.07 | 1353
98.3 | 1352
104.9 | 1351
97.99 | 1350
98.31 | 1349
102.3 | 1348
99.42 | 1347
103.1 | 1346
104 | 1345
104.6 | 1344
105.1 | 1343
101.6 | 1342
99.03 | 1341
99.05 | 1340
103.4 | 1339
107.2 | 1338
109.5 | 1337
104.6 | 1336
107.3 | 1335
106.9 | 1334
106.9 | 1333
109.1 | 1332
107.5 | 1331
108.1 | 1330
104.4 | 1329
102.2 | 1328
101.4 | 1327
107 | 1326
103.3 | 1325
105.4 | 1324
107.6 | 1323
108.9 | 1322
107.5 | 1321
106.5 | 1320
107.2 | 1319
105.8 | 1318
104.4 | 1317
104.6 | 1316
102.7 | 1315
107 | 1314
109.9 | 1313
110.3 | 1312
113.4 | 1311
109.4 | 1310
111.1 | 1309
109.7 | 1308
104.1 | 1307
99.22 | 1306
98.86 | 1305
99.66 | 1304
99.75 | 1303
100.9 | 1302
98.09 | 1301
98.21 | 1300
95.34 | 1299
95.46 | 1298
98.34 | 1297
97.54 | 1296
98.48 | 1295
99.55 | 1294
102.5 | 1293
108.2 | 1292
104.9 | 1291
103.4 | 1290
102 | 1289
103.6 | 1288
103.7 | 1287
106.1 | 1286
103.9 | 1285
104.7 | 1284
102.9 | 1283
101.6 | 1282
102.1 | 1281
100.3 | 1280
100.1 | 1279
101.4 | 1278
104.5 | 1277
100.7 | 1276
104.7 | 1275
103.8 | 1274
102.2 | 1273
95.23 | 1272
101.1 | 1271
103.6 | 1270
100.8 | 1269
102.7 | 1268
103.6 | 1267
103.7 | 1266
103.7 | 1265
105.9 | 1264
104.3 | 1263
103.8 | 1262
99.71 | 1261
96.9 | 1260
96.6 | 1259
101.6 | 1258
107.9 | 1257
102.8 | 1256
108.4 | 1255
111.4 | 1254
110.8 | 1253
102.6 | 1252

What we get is 1.1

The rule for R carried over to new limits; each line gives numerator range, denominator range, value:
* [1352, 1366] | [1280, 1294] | 1.03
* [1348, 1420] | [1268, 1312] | 1.13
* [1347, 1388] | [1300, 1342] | 1.04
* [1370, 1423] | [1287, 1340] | 1.14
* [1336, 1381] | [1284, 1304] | 1.06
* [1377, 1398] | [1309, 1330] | 1.09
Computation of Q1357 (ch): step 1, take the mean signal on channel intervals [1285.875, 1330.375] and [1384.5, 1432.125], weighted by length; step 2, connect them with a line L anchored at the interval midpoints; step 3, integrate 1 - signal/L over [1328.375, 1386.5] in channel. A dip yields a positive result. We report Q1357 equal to 2.3 ch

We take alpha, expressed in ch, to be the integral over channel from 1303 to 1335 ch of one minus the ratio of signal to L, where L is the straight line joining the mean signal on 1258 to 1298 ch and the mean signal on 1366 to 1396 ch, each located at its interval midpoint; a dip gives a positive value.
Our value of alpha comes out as 0.4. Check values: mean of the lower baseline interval 102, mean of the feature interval 106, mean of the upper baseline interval 116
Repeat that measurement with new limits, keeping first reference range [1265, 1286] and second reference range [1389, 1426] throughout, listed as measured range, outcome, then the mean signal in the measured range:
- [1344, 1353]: 1.0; 101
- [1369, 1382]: 0.7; 111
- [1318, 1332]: 0.5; 106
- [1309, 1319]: 0.0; 108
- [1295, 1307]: 0.9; 98.6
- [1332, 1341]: 0.5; 105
